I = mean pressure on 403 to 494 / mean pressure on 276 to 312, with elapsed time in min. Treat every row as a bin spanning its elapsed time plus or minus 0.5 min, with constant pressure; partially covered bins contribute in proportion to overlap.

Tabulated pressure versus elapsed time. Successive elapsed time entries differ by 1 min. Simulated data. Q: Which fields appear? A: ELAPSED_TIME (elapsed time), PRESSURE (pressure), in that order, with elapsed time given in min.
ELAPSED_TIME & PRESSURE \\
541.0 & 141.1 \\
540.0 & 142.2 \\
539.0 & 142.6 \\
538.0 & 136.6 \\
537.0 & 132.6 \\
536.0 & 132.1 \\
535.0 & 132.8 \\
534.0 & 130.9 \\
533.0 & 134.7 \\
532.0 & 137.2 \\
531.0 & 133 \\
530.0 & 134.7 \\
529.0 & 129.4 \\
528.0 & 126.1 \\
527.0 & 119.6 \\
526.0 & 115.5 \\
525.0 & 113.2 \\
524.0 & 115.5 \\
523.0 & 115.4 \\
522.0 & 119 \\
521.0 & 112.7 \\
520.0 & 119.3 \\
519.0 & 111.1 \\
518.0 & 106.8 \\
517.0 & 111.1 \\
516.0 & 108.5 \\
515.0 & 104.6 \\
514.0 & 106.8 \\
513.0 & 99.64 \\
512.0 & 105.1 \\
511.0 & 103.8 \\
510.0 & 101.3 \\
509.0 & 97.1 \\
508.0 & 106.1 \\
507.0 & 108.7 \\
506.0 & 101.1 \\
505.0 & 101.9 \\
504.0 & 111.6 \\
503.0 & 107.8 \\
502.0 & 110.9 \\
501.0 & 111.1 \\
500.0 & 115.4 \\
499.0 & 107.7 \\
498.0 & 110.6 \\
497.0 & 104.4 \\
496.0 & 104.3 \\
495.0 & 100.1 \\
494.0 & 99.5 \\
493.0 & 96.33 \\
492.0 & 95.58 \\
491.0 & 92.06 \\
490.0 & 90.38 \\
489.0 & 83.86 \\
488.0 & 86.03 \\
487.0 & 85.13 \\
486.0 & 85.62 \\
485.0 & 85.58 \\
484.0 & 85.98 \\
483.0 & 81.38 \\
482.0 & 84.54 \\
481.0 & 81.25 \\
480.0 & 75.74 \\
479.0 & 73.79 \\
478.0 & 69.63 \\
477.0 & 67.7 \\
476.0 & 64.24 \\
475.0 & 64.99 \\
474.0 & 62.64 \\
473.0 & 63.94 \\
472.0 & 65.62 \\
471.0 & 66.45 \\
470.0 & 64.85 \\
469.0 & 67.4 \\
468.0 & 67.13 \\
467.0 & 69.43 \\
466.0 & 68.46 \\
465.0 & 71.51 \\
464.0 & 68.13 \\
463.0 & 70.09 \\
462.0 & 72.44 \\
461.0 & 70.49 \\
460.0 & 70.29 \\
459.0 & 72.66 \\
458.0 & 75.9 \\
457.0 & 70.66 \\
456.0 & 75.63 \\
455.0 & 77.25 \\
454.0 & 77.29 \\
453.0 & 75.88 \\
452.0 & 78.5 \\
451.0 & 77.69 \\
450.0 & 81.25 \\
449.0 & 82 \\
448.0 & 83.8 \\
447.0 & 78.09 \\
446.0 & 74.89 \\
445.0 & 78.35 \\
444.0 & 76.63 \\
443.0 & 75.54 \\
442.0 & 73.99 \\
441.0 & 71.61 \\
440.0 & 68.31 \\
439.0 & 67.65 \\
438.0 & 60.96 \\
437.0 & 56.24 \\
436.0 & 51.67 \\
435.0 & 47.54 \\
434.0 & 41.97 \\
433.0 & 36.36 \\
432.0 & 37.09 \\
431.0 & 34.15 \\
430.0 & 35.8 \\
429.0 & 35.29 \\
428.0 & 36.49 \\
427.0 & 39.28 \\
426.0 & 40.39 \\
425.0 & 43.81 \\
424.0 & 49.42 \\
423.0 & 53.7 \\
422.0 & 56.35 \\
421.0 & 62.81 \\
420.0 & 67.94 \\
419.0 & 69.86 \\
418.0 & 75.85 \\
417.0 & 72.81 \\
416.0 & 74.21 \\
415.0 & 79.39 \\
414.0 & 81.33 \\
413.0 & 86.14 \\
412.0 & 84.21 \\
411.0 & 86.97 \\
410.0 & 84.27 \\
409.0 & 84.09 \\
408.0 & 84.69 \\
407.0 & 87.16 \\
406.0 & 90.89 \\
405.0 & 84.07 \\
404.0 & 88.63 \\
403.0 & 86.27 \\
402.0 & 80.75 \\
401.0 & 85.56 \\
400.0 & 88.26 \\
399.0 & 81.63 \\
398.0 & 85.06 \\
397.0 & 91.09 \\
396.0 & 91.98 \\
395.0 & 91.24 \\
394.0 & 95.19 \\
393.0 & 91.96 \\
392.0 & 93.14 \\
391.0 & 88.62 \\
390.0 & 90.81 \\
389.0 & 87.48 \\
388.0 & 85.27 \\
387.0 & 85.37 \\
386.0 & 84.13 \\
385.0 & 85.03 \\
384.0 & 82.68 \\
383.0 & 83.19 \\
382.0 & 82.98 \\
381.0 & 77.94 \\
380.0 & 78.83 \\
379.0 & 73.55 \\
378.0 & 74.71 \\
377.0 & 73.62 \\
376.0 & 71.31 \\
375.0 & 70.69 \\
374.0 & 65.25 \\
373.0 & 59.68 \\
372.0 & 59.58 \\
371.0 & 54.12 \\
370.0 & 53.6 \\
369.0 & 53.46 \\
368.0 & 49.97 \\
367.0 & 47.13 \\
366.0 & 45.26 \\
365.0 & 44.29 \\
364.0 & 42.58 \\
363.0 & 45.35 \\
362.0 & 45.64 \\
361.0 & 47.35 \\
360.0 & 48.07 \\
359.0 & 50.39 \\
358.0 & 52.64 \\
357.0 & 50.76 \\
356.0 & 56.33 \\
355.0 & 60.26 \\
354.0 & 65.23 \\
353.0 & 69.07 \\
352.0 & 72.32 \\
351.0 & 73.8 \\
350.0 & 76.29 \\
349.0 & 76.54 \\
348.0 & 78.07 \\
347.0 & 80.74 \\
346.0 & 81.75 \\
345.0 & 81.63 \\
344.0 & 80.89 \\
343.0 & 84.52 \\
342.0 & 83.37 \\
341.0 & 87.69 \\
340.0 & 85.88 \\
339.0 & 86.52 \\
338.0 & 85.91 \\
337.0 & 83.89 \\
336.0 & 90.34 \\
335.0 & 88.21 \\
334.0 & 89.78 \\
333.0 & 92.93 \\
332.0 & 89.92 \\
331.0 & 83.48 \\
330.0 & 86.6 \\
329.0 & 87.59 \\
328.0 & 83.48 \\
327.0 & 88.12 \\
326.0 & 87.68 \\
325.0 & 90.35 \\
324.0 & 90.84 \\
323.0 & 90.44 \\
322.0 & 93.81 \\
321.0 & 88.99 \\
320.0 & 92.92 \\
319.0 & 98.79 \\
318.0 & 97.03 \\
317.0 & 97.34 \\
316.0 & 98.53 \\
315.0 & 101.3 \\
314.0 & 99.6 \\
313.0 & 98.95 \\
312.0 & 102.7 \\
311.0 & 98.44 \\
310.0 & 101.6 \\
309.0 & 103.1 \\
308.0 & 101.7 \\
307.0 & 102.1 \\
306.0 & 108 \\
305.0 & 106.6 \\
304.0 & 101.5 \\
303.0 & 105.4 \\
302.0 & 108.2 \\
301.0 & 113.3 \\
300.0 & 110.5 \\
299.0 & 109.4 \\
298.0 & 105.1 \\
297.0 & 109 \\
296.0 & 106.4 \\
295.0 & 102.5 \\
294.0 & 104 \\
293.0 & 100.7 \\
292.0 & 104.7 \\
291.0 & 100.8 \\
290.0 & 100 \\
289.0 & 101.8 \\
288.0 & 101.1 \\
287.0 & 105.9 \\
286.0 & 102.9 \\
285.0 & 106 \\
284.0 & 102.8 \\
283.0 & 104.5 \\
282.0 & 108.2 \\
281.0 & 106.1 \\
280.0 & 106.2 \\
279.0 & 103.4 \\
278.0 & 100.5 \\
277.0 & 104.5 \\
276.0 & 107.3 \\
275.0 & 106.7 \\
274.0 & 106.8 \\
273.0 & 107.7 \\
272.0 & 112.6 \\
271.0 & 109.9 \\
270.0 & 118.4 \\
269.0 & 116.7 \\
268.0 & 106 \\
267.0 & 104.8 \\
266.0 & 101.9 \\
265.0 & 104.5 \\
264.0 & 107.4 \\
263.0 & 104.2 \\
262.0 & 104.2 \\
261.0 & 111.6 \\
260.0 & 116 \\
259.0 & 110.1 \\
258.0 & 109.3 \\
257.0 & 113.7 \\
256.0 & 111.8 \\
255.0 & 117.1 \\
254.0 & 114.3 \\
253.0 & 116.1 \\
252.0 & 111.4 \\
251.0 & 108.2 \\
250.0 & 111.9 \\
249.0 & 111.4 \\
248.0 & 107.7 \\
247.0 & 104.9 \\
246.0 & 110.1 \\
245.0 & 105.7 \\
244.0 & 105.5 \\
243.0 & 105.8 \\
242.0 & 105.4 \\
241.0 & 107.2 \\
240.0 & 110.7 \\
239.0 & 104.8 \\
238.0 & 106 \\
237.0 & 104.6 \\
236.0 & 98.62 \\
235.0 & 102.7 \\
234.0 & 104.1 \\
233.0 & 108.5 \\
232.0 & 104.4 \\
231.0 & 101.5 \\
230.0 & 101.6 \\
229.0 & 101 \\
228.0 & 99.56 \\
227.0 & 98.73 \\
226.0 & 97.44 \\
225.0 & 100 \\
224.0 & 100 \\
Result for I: 0.7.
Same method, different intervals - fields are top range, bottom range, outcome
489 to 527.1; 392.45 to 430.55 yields 1.44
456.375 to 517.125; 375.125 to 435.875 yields 1.19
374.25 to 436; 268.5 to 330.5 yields 0.72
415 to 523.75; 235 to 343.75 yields 0.78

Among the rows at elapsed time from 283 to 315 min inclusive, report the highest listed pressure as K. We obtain 113.3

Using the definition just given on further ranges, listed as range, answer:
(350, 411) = 95.19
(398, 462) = 90.89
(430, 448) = 83.8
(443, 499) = 110.6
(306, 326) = 108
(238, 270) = 118.4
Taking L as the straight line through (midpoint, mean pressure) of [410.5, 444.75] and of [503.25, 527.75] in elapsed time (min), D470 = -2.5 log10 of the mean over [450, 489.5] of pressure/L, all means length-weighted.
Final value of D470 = 0.129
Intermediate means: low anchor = 59.9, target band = 73.8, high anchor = 109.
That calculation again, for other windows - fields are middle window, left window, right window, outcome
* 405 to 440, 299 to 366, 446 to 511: 0.33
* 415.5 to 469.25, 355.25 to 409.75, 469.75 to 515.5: 0.28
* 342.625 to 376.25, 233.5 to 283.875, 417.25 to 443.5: 0.24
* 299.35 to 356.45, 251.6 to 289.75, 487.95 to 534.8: 0.20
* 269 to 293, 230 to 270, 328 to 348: -0.06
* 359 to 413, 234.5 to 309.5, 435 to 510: 0.22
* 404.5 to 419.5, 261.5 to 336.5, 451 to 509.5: 0.11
